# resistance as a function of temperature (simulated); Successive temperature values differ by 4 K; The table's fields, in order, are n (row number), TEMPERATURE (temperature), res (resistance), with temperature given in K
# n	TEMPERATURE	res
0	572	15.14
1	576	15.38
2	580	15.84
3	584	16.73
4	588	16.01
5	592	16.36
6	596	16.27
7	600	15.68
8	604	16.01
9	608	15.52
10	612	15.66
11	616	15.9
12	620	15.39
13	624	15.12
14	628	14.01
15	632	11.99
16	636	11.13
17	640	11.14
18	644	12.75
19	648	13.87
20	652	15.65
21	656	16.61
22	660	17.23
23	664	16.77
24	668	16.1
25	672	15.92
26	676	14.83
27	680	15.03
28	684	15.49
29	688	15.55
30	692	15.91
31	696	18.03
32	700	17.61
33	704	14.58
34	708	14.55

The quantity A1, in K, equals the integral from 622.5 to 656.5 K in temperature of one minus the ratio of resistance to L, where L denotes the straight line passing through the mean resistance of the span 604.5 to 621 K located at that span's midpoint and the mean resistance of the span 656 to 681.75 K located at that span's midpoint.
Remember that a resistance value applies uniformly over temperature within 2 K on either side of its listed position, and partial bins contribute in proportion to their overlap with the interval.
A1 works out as 5.2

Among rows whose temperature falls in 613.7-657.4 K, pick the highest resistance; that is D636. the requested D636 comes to 16.61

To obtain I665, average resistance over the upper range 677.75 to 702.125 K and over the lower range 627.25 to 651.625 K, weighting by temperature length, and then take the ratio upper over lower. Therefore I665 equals 1.3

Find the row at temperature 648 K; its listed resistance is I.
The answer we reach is 13.87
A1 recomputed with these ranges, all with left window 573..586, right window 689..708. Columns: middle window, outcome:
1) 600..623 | 0.5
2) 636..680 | 3.4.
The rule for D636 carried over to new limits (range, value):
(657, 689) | 17.23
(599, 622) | 16.01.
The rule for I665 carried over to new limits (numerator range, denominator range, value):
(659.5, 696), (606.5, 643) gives 1.14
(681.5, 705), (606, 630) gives 1.06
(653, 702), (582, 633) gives 1.05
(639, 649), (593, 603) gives 0.79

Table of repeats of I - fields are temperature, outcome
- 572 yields 15.14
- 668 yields 16.1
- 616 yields 15.9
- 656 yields 16.61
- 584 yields 16.73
